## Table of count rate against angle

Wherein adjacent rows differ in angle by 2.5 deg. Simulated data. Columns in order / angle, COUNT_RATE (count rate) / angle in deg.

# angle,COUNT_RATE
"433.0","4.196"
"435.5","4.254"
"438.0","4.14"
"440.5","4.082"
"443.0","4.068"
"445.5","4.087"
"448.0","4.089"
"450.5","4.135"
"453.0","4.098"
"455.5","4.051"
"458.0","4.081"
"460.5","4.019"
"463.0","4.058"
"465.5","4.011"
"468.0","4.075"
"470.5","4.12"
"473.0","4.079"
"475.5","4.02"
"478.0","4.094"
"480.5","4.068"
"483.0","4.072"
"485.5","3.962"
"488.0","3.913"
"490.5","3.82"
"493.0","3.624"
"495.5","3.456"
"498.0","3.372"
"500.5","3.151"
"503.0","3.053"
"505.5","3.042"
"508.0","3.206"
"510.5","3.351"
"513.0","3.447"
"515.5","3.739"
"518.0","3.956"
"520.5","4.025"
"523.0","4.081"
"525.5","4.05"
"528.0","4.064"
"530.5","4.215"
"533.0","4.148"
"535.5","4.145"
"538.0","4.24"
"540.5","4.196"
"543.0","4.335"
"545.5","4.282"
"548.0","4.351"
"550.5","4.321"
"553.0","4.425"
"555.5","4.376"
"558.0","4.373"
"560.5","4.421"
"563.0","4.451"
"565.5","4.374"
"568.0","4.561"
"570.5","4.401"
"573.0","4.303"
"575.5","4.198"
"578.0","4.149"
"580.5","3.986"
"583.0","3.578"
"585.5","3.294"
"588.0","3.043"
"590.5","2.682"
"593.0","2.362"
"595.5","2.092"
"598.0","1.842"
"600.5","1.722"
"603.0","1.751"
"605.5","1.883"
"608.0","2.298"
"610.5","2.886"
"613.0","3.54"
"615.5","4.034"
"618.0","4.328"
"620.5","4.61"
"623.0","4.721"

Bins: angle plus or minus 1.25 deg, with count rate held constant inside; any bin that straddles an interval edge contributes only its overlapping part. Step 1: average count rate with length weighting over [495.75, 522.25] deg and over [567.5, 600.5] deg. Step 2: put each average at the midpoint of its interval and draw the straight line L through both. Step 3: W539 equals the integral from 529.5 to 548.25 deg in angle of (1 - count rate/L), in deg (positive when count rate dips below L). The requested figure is -4.59 deg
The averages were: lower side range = 3.45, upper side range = 3.33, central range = 4.23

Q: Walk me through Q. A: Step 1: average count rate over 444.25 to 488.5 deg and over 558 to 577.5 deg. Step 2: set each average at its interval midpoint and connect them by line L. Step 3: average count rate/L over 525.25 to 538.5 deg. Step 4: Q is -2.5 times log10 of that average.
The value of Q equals 0.03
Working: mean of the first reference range 4.06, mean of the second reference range 4.38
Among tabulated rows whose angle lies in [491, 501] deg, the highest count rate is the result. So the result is 3.624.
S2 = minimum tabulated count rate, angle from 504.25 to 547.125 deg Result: 3.042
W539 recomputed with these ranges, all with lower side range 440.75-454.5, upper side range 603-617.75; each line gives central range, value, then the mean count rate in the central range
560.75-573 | -4.52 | 4.43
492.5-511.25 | 2.22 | 3.27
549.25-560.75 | -3.67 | 4.38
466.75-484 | -0.81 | 4.08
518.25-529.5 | -1.60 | 4.05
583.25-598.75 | 2.16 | 2.64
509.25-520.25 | -0.16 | 3.66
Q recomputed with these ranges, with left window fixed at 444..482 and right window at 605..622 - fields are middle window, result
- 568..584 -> -0.151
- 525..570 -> -0.157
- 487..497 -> 0.075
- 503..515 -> 0.187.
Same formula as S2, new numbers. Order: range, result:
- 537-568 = 4.196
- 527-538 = 4.064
